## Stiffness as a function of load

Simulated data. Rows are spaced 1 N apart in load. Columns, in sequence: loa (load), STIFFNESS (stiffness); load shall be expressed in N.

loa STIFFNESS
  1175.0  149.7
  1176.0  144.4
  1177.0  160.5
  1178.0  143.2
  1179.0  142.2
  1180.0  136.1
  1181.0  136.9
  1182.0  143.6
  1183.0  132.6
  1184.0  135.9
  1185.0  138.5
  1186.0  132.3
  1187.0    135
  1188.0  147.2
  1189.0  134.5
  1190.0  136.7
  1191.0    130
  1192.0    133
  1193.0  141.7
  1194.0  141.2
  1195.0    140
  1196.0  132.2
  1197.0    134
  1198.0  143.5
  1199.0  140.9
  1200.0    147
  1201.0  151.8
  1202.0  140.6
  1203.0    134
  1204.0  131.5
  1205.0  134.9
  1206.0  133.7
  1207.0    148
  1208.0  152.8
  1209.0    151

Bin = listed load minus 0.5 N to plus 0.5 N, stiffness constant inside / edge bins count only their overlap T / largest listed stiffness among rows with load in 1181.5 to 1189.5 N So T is 147.2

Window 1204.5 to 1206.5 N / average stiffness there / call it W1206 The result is 134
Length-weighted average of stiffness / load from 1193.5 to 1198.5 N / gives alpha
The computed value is 138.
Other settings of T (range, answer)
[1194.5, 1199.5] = 143.5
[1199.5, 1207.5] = 151.8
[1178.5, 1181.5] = 142.2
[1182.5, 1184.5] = 135.9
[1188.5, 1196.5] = 141.7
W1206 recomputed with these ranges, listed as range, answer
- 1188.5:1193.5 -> 135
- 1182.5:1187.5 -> 135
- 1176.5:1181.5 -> 144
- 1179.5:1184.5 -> 137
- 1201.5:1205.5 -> 135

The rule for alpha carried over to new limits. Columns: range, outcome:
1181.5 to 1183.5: 138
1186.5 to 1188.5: 141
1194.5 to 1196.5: 136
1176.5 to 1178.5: 152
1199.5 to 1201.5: 149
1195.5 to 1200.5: 140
